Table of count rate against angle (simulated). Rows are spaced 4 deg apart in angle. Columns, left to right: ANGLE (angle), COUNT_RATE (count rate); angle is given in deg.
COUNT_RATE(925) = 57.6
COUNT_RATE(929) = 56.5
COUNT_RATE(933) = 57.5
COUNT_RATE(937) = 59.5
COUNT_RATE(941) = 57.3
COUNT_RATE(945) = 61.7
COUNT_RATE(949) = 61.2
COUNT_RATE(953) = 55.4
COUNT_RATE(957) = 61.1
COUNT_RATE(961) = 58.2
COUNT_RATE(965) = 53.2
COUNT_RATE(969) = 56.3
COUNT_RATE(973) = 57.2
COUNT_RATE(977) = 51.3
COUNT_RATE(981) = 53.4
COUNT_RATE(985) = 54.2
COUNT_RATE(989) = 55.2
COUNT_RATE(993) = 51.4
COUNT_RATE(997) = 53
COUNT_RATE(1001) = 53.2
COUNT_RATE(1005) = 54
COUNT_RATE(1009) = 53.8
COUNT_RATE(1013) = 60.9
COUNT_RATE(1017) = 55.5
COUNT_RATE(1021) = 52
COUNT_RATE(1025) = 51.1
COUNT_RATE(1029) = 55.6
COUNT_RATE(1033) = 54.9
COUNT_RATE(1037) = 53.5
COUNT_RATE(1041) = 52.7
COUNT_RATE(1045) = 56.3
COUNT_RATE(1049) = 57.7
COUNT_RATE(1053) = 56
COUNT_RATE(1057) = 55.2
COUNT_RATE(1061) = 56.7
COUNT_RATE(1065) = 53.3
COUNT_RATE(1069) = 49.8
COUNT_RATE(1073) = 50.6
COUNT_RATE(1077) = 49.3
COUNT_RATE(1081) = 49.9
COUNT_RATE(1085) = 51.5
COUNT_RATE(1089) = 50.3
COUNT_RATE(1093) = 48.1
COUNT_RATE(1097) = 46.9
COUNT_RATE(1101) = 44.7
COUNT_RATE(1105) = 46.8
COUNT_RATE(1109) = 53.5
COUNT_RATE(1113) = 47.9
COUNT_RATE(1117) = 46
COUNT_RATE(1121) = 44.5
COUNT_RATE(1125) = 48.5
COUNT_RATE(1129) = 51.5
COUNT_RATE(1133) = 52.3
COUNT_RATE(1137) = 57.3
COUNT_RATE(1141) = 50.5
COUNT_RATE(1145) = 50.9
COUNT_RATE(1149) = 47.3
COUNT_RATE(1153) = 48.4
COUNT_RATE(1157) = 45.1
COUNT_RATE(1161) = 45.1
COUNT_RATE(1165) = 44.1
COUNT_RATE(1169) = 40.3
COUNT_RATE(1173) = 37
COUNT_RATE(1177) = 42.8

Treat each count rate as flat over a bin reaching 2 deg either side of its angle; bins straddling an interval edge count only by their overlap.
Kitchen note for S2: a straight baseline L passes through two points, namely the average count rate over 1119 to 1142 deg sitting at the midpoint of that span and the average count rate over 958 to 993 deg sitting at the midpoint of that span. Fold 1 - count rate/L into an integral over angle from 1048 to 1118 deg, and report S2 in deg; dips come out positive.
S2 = 1.7 deg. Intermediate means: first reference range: 54.9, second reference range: 50.8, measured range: 50.8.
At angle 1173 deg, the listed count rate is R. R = 37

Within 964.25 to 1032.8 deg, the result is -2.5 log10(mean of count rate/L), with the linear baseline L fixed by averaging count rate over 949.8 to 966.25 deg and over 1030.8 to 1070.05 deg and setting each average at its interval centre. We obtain 0.04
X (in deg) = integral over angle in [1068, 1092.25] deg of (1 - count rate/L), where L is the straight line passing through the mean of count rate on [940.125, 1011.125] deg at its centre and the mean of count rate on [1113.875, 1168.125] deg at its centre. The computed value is 0.4 deg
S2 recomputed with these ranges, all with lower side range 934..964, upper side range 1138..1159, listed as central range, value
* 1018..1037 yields 0.50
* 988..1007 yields 1.09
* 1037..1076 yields -0.41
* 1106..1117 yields 0.27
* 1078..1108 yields 1.83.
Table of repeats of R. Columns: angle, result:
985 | 54.2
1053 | 56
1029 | 55.6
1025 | 51.1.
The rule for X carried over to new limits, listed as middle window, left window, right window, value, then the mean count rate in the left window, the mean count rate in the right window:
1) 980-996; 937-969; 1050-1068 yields 1.0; 58.2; 55.1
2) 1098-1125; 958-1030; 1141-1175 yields 0.3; 54.5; 45.1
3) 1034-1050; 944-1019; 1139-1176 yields -0.8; 55.7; 45.3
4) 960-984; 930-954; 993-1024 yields 0.9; 58.8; 54.3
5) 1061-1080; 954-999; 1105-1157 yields 0.1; 55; 49.6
